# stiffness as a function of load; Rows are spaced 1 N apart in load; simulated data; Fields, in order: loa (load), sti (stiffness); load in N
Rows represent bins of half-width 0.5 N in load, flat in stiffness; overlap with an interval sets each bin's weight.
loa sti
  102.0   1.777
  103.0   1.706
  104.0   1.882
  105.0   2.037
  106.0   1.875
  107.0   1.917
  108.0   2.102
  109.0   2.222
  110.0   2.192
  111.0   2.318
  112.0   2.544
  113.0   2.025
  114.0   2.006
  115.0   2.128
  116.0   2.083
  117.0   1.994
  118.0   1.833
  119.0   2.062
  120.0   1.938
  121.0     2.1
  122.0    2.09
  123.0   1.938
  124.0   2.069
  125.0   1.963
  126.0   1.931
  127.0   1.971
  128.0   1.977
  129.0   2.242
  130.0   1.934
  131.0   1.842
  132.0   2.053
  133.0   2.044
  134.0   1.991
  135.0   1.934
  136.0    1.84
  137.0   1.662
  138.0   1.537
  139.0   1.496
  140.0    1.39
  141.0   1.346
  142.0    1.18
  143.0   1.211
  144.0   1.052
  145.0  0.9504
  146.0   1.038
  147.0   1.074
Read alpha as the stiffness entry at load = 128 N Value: 1.977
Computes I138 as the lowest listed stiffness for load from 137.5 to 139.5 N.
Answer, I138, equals 1.496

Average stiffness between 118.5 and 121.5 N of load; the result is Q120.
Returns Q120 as 2.03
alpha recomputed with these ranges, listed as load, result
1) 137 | 1.662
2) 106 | 1.875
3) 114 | 2.006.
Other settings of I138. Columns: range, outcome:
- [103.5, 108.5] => 1.875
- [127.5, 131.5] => 1.842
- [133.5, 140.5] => 1.39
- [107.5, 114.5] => 2.006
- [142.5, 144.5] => 1.052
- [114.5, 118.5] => 1.833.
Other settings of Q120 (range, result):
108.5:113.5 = 2.26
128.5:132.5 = 2.02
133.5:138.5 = 1.79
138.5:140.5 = 1.44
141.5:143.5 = 1.2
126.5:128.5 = 1.97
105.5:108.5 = 1.96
